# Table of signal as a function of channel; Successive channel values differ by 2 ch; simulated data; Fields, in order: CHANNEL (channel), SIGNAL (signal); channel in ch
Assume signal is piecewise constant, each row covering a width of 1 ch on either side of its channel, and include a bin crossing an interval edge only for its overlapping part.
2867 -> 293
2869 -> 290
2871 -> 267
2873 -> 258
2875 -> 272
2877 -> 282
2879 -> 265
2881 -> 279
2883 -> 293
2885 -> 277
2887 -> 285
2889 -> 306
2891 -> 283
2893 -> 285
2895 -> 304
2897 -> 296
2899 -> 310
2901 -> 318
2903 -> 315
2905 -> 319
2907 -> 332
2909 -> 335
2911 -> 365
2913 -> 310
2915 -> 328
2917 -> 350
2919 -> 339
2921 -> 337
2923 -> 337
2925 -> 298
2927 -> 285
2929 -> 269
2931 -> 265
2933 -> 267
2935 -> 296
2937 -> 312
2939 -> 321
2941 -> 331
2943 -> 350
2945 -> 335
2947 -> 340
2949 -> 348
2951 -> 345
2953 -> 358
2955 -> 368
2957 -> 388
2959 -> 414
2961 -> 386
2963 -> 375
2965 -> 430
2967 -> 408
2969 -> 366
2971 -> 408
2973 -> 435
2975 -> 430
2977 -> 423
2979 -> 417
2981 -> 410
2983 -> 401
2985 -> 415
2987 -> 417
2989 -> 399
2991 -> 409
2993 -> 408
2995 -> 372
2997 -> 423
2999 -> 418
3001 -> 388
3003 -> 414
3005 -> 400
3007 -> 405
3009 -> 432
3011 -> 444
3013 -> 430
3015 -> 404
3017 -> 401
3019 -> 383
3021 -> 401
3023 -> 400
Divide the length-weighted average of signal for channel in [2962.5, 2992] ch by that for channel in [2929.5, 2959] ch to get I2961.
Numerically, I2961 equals 1.23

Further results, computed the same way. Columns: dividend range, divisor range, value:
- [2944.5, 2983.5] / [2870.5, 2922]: 1.28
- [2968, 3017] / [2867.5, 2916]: 1.38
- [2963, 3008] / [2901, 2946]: 1.28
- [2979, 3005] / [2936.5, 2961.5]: 1.15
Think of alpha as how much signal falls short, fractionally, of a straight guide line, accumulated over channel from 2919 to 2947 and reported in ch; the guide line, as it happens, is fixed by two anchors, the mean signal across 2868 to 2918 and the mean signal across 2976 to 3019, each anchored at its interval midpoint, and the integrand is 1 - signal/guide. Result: 2.7 ch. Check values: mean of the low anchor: 301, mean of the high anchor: 410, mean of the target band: 310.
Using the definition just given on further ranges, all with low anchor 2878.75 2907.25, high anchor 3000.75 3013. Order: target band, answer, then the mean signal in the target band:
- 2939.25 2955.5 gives 0.44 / 345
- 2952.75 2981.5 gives -2.05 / 402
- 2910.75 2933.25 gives 1.04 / 312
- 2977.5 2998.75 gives -0.58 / 408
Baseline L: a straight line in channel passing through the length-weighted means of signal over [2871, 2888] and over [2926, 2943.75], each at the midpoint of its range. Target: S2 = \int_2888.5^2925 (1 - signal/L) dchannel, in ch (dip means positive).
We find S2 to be -4.2 ch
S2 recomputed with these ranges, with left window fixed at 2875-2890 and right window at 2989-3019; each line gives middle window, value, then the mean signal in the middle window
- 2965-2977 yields -1.19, 412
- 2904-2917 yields -0.86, 333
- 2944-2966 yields -0.79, 372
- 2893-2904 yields -0.25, 306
